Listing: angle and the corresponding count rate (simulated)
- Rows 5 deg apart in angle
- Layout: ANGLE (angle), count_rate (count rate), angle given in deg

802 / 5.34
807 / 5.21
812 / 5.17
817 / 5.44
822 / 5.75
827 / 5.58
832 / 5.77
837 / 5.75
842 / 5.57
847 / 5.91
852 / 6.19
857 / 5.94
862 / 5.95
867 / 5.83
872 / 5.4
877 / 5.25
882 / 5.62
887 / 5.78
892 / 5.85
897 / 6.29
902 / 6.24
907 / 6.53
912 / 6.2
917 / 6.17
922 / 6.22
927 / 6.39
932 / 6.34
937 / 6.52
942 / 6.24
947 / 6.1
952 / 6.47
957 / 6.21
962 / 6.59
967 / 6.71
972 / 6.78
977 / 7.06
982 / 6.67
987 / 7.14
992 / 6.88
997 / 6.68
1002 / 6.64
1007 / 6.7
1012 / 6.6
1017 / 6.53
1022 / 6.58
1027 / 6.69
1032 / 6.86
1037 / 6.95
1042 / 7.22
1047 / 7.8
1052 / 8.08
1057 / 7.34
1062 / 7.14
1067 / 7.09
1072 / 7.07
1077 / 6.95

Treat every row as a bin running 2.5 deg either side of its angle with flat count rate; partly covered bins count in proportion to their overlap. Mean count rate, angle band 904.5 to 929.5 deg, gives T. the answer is 6.3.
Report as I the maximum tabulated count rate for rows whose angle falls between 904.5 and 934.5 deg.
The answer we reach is 6.53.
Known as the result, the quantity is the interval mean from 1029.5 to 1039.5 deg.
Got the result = 6.91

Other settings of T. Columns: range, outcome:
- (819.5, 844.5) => 5.68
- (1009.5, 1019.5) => 6.57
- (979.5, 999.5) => 6.84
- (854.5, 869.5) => 5.91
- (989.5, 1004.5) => 6.73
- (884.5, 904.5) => 6.04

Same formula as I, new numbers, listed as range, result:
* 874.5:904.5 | 6.29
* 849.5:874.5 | 6.19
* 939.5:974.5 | 6.78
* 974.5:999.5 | 7.14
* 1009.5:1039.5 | 6.95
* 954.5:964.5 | 6.59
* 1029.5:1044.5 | 7.22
